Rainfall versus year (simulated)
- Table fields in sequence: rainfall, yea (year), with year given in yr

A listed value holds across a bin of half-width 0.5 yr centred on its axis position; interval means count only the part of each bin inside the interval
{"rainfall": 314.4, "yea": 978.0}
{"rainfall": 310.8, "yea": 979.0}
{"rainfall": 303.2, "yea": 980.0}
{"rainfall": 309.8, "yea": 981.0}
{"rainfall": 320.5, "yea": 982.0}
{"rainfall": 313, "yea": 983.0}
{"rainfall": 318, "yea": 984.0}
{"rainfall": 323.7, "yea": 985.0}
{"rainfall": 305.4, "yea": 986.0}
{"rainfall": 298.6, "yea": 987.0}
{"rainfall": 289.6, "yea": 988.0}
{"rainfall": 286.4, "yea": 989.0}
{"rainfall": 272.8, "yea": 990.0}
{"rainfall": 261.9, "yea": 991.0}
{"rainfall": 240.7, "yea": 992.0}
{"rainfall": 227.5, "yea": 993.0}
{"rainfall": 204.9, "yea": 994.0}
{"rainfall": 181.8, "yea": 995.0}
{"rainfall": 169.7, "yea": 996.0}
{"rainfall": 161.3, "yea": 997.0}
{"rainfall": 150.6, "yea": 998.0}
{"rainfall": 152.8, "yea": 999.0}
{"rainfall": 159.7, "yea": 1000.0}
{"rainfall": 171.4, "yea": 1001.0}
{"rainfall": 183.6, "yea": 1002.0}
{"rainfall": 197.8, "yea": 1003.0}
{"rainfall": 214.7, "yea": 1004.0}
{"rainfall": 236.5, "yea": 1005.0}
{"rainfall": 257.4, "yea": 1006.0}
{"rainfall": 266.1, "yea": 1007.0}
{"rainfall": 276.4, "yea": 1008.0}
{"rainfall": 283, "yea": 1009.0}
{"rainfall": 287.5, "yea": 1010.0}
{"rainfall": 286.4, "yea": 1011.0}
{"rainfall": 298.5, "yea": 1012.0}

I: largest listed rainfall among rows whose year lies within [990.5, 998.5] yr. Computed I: 261.9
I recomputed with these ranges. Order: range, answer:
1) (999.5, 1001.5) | 171.4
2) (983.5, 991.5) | 323.7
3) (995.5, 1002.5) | 183.6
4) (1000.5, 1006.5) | 257.4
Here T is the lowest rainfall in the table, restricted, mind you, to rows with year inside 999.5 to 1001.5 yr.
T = 159.7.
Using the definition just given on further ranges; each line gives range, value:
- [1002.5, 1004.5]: 197.8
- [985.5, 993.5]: 227.5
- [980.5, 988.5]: 289.6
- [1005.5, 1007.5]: 257.4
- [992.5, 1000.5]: 150.6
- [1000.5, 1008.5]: 171.4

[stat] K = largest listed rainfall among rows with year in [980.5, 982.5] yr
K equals 320.5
